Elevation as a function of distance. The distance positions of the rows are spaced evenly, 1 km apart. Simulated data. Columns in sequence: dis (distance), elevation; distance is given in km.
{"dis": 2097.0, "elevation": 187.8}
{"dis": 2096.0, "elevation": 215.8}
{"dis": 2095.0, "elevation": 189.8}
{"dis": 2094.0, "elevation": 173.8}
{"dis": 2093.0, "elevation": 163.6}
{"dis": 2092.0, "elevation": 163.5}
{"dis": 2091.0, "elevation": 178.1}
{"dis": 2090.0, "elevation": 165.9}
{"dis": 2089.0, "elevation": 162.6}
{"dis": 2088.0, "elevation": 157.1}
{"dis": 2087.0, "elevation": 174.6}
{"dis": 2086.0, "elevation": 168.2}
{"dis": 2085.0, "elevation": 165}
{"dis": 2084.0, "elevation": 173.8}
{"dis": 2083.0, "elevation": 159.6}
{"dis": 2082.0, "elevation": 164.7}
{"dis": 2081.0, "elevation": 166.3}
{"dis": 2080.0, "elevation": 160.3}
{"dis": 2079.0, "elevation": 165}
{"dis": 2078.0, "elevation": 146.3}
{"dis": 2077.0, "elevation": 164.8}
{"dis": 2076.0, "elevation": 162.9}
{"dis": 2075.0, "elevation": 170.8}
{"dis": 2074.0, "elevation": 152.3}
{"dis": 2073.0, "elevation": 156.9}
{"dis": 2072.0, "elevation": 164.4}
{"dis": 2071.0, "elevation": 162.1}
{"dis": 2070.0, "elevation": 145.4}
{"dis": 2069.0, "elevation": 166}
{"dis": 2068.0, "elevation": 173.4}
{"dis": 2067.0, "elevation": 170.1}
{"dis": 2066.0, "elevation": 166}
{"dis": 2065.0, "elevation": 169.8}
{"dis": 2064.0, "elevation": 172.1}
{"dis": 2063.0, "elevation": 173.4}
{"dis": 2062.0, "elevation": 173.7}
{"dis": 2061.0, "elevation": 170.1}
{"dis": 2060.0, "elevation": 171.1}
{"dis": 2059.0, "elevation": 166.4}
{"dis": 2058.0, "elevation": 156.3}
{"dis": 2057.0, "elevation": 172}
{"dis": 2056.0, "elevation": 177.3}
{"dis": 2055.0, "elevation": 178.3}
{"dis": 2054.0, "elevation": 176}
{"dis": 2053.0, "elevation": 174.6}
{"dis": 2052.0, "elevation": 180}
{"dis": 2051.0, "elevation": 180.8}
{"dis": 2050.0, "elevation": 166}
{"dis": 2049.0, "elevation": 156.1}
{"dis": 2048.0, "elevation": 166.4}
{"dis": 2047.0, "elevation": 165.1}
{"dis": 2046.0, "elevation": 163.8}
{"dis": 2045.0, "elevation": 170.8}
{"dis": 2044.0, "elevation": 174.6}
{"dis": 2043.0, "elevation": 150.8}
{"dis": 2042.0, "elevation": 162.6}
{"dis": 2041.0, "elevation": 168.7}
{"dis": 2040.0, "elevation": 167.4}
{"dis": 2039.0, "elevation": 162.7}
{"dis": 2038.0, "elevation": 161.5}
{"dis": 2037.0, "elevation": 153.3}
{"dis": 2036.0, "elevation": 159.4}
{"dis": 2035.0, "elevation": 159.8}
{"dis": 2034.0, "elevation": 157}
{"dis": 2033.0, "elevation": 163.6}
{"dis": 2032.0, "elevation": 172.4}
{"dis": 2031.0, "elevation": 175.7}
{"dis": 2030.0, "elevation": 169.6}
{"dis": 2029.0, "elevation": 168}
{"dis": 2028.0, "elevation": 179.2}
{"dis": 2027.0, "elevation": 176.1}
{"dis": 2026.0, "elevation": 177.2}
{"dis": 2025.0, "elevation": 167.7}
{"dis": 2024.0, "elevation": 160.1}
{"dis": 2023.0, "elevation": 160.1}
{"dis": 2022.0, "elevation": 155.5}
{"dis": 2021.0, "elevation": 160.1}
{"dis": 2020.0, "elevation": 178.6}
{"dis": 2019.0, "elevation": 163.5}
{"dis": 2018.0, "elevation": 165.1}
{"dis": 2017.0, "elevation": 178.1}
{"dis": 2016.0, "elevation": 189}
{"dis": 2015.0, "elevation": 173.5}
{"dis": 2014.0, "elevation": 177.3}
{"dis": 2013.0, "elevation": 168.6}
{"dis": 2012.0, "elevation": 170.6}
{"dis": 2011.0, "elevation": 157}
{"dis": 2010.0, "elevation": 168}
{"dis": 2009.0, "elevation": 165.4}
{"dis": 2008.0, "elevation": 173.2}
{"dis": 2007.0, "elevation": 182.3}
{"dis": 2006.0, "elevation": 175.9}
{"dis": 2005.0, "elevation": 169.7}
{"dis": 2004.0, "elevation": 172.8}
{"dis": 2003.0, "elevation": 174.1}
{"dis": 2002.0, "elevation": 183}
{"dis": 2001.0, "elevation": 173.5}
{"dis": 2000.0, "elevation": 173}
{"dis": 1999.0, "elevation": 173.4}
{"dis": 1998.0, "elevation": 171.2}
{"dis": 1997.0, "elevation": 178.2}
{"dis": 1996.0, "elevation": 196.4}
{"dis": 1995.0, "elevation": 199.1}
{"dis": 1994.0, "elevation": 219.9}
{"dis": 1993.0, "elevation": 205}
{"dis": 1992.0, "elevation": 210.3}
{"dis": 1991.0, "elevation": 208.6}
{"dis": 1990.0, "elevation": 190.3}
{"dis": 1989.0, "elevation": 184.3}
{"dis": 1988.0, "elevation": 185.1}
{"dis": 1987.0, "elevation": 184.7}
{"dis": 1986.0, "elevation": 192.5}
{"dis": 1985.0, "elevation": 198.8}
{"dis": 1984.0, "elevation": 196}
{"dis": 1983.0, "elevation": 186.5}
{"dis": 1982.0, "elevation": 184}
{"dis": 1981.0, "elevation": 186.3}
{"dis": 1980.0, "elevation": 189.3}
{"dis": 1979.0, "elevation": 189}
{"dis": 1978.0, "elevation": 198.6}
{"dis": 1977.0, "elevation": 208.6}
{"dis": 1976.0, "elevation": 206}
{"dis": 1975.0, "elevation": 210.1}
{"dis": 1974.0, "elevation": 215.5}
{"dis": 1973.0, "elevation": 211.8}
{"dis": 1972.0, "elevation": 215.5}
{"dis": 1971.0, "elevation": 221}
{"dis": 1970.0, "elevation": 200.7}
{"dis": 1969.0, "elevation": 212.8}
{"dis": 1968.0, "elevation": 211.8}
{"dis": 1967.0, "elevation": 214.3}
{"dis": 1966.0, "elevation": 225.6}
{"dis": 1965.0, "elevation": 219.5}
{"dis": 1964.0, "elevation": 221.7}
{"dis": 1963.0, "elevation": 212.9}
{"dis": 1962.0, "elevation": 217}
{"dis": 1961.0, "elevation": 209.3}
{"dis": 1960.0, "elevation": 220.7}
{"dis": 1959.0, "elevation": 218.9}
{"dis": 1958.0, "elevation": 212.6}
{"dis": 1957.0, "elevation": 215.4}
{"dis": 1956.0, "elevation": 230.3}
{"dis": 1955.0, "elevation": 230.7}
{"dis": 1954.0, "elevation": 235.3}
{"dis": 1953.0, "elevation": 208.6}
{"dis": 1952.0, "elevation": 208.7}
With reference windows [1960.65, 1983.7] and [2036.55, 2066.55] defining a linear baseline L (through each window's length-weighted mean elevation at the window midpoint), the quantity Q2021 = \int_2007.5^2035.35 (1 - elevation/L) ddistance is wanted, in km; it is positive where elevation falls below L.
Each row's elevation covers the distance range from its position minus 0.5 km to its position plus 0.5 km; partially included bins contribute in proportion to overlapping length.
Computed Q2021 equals 2.13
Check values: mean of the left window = 207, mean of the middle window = 169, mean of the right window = 168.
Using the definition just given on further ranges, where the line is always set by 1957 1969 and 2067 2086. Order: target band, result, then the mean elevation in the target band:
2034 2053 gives 1.40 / 165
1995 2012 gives 1.94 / 175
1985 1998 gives 0.49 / 195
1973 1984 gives 0.59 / 198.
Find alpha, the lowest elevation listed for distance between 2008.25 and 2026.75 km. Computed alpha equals 155.5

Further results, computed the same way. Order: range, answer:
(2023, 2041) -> 153.3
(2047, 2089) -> 145.4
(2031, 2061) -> 150.8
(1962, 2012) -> 157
